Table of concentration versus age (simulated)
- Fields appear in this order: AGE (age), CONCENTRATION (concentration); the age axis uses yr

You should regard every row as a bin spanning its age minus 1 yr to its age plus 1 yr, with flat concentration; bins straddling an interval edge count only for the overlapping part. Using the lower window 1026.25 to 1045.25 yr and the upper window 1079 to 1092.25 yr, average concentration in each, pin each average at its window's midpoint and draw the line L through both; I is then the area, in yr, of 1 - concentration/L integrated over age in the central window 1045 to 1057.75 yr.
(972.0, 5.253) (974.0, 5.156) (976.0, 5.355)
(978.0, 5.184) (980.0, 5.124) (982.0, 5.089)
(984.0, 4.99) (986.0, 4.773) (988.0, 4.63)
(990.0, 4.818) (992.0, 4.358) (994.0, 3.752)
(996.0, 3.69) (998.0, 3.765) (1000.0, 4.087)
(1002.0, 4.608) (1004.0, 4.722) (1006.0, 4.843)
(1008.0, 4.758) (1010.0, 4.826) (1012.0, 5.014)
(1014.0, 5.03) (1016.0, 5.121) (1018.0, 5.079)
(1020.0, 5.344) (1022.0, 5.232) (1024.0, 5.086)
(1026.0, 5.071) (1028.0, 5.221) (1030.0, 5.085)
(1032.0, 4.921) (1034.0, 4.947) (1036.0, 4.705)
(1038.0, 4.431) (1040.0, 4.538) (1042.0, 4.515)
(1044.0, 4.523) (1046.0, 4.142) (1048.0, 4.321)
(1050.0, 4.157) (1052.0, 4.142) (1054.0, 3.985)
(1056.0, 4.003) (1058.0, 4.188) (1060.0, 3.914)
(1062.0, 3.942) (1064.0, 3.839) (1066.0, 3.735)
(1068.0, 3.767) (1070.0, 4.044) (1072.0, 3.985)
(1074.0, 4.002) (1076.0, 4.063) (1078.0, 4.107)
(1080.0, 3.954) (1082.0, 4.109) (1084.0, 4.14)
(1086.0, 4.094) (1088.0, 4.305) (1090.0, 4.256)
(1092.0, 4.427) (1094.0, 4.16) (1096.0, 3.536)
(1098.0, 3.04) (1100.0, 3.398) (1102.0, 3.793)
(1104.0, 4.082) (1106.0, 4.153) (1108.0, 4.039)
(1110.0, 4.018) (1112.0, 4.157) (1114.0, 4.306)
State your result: 1.3 yr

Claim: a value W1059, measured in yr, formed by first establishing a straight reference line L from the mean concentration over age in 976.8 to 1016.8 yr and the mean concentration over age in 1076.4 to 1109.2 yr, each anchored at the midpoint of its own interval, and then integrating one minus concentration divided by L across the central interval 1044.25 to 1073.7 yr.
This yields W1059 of 1.4 yr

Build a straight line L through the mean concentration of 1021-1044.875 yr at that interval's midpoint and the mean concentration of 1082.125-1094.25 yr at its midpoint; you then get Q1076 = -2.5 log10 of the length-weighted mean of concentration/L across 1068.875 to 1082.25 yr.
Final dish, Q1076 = 0.09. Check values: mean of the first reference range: 4.86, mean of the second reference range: 4.23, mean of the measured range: 4.03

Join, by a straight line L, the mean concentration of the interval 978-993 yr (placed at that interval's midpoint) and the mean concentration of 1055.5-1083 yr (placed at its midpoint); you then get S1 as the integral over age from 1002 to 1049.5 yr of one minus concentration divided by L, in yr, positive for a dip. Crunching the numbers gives -4.3 yr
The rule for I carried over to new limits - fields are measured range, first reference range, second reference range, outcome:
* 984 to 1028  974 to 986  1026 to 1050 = 1.7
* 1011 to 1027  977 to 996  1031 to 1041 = -1.4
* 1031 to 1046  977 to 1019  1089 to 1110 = -0.9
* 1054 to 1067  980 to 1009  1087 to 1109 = 0.6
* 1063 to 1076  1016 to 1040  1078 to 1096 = 1.4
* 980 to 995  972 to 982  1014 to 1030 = 1.5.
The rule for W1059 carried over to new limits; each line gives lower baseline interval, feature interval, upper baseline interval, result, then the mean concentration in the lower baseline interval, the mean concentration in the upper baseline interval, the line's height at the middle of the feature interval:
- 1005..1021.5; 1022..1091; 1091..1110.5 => 2.02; 5.01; 3.86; 4.44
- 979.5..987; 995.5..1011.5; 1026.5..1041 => 1.54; 4.99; 4.84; 4.93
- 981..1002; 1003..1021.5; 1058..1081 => -3.00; 4.41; 3.95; 4.28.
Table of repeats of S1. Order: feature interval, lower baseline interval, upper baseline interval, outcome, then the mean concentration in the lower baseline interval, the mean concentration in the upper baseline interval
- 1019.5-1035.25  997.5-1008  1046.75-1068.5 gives -3.1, 4.47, 4.01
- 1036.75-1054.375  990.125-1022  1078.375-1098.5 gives 0.1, 4.63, 4.03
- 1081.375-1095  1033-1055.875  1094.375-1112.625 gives -0.9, 4.39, 3.81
